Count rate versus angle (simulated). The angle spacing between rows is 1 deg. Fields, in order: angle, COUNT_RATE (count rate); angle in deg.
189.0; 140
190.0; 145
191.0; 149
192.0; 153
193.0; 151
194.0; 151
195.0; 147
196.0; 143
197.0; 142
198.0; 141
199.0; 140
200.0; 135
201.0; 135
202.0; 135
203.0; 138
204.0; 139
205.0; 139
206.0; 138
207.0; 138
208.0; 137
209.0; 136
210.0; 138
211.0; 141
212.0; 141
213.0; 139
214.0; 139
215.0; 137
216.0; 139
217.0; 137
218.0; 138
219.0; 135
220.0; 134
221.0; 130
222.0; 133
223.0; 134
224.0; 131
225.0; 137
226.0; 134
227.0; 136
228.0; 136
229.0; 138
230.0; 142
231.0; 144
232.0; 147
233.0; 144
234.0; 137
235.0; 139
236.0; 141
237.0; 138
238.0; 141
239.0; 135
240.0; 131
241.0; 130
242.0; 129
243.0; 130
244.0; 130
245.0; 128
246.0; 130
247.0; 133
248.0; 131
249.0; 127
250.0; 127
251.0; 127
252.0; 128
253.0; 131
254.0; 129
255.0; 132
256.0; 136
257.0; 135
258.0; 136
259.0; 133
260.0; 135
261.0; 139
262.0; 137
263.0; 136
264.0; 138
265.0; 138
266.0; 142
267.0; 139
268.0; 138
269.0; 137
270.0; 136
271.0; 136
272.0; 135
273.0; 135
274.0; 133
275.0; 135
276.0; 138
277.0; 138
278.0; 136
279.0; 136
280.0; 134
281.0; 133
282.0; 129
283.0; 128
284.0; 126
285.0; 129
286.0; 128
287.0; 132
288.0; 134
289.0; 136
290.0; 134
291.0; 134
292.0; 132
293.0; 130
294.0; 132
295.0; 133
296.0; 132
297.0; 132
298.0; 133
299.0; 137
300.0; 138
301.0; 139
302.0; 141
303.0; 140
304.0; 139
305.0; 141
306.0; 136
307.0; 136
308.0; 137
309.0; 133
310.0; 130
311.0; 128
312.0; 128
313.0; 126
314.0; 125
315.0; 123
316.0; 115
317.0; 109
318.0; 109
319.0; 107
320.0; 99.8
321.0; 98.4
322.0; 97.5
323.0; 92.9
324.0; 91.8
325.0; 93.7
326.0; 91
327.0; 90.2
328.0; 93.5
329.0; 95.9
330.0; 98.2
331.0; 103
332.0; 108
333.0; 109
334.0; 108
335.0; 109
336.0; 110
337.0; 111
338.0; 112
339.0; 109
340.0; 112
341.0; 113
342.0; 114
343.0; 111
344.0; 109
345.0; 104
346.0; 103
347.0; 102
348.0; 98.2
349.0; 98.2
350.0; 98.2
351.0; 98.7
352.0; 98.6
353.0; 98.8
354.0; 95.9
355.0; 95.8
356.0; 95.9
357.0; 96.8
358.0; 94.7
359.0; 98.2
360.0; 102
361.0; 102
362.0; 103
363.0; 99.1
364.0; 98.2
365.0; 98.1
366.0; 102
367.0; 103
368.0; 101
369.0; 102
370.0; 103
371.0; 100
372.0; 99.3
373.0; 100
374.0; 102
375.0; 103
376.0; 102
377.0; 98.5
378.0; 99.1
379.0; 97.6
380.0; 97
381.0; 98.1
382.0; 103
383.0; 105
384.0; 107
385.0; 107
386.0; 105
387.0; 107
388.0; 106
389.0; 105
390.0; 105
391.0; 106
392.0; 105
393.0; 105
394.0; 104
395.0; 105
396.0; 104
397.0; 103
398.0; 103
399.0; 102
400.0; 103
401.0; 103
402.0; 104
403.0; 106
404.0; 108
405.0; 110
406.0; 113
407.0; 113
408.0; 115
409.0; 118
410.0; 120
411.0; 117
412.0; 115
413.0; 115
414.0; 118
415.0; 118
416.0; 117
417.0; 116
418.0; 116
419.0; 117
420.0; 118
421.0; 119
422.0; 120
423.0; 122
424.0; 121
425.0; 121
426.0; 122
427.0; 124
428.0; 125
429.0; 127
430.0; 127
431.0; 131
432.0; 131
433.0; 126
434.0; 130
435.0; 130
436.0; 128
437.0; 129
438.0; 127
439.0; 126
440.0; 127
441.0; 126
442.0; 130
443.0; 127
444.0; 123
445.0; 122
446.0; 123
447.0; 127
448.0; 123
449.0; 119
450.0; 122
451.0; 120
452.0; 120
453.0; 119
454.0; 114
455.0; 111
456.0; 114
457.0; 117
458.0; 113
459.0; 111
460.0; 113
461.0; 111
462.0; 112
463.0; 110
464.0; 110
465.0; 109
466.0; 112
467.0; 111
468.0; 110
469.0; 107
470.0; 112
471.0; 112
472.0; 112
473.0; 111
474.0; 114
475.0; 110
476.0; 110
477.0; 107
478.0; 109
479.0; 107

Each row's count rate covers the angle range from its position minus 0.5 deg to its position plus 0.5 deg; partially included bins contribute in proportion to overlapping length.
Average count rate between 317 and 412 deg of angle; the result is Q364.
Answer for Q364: 103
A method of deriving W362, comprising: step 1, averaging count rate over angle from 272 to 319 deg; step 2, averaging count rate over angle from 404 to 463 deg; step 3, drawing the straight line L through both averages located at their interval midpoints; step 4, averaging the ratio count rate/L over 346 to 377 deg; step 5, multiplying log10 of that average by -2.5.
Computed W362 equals 0.26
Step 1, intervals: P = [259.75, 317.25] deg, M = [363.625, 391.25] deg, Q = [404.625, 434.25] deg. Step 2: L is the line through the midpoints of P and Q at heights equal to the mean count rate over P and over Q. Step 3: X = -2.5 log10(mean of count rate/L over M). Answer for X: 0.21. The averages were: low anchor 134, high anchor 120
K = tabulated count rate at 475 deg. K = 110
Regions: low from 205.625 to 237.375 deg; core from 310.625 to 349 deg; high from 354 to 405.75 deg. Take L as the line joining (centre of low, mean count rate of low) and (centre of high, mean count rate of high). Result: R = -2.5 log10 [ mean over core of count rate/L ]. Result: 0.07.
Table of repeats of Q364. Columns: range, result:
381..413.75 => 108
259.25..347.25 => 123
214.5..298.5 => 134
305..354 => 109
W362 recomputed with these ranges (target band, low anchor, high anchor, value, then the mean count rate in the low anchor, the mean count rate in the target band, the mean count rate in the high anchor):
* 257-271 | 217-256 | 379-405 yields -0.07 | 134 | 137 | 104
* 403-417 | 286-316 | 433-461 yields 0.09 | 133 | 115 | 122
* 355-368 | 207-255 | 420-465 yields 0.26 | 135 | 99.3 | 121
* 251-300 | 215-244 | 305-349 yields -0.09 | 136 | 134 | 110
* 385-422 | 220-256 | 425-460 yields 0.14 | 134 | 110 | 123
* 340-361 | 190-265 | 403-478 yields 0.23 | 137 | 102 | 118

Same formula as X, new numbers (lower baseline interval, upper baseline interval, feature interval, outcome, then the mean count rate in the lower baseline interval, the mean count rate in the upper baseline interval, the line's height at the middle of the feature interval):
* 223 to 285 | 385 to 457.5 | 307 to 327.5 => 0.15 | 135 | 117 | 128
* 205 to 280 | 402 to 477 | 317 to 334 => 0.28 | 136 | 118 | 128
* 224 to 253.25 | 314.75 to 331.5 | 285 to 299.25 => -0.18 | 134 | 100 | 113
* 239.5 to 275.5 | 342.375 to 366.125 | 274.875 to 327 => -0.06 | 133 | 100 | 118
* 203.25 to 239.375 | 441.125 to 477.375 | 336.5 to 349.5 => 0.18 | 138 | 115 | 126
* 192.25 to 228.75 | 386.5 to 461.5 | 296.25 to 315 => -0.04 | 138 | 117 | 129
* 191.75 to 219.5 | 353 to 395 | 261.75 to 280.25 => -0.10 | 140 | 101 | 125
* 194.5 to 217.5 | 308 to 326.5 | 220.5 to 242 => -0.03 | 139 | 112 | 133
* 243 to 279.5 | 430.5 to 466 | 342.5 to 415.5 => 0.21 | 134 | 121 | 126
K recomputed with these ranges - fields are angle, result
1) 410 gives 120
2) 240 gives 131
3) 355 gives 95.8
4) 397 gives 103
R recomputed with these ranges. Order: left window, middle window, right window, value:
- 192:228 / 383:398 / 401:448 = 0.175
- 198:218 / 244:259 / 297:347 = -0.013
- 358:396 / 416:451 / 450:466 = -0.127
